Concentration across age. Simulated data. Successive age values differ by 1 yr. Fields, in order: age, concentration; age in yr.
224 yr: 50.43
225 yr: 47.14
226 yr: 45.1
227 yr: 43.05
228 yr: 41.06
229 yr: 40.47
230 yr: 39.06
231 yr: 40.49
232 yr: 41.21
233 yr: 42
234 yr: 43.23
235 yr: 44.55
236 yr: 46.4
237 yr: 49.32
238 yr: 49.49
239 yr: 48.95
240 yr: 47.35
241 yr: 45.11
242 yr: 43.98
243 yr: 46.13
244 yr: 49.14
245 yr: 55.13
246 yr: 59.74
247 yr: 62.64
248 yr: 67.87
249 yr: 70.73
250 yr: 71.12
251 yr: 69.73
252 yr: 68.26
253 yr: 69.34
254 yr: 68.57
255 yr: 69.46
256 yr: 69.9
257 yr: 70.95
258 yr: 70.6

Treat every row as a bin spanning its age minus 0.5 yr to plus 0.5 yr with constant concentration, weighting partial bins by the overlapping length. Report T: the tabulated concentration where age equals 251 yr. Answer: 69.73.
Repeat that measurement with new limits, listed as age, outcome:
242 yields 43.98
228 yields 41.06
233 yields 42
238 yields 49.49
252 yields 68.26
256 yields 69.9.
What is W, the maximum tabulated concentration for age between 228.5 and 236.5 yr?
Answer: 46.4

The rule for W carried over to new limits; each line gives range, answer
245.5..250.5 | 71.12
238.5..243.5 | 48.95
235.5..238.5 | 49.49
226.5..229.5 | 43.05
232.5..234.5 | 43.23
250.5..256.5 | 69.9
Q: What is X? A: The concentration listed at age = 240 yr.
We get 47.35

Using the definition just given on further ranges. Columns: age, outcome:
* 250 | 71.12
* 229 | 40.47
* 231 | 40.49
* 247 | 62.64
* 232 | 41.21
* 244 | 49.14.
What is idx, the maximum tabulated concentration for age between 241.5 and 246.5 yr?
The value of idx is 59.74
